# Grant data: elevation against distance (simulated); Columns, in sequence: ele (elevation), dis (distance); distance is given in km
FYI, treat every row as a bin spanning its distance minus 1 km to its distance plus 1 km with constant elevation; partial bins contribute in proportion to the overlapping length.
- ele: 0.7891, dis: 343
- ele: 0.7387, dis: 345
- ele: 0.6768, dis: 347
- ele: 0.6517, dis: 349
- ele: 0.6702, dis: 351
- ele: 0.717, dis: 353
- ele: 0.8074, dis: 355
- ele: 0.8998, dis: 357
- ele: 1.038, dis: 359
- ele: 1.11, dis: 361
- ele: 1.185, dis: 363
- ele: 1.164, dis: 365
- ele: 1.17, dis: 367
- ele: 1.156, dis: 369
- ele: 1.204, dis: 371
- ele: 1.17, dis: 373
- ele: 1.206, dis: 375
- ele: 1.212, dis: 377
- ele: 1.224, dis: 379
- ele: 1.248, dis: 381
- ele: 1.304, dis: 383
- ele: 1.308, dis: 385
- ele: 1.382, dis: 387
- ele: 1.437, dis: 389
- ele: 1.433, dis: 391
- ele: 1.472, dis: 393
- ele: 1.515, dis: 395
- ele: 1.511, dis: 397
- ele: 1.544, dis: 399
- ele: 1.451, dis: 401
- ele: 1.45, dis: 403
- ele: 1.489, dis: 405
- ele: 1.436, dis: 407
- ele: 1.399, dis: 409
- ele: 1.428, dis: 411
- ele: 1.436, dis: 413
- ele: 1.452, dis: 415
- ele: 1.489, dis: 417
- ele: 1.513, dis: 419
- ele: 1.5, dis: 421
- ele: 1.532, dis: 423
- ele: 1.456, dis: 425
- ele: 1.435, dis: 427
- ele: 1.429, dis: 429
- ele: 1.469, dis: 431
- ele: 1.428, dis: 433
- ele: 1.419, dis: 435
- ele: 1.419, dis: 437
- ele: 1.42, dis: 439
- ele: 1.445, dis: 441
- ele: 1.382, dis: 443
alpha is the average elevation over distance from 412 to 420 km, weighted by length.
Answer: 1.47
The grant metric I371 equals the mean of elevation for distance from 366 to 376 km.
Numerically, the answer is 1.18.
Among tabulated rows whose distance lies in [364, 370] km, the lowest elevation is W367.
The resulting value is 1.156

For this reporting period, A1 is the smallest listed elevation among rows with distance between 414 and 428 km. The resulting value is 1.435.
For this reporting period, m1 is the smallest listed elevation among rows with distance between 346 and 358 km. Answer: 0.6517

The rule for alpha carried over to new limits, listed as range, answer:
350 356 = 0.732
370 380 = 1.2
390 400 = 1.49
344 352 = 0.684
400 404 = 1.45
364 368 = 1.17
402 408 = 1.46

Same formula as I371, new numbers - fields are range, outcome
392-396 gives 1.49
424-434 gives 1.44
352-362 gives 0.914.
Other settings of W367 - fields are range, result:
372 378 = 1.17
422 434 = 1.428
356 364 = 0.8998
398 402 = 1.451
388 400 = 1.433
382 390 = 1.304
